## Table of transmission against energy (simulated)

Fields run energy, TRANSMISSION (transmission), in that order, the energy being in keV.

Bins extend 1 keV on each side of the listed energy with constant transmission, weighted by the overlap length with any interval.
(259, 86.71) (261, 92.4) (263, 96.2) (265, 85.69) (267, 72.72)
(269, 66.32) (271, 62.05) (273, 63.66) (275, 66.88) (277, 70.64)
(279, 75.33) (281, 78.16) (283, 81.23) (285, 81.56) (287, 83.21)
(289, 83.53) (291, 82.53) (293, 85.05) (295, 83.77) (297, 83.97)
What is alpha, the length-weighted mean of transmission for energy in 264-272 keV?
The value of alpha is 71.7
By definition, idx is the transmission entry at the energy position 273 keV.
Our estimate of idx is 63.66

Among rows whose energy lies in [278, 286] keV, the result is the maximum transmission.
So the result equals 81.56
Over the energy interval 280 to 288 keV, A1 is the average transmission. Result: 81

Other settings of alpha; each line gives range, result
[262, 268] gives 84.9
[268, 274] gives 64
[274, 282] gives 72.8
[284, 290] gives 82.8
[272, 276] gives 65.3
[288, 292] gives 83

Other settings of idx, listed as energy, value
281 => 78.16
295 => 83.77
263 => 96.2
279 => 75.33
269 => 66.32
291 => 82.53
